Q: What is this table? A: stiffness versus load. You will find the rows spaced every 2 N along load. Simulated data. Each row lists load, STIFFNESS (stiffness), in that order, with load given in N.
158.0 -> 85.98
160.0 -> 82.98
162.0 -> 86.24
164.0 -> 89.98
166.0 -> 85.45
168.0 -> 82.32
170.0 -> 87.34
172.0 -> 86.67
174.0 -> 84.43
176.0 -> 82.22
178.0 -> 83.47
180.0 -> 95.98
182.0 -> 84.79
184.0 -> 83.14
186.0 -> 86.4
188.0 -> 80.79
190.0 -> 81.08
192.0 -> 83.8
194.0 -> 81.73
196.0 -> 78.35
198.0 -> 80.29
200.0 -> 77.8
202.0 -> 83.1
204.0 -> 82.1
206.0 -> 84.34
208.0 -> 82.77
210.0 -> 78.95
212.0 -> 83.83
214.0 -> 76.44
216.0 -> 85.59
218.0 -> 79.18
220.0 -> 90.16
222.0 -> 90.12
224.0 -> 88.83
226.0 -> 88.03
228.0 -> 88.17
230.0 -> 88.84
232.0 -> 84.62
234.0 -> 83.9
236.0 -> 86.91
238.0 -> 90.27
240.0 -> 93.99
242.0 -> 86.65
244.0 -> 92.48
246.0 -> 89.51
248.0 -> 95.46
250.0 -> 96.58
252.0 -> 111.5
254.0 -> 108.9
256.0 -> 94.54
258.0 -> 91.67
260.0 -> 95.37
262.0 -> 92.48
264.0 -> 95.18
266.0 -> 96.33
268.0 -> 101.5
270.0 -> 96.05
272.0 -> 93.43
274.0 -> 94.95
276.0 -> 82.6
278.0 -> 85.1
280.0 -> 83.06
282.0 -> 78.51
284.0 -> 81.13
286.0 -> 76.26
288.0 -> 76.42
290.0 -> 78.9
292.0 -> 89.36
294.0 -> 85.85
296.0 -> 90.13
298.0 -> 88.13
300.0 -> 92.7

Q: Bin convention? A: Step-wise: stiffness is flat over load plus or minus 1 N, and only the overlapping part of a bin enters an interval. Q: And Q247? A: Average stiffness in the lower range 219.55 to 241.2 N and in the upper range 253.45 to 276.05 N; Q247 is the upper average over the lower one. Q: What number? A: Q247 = 1.08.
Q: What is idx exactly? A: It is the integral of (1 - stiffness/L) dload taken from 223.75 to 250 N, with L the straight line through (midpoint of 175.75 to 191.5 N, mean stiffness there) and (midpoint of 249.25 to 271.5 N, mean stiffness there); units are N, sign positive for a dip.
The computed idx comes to 1.3 N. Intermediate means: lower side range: 84.8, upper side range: 98.1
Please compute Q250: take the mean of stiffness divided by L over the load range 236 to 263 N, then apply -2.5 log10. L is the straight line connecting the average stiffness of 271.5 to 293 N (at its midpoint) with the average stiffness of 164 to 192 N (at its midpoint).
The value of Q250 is -0.14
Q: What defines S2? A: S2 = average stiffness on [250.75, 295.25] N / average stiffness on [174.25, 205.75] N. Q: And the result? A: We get 1.1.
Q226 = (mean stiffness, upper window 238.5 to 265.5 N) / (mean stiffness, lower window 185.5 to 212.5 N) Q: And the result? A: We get 1.2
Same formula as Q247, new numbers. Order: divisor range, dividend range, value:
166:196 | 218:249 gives 1.05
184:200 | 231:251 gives 1.10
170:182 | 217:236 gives 1.00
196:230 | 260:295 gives 1.05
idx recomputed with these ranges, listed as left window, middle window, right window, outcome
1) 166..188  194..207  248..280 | 1.0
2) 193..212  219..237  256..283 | -0.6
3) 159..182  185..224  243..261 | 3.5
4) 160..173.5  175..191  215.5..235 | 0.3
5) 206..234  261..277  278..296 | -2.2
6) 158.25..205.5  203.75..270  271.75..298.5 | -4.9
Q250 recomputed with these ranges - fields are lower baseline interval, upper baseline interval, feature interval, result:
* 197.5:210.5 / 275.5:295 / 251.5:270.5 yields -0.20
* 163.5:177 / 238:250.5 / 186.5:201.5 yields 0.09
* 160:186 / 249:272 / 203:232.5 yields 0.09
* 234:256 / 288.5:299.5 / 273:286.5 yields 0.07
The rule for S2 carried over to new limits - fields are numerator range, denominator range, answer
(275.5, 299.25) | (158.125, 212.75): 0.99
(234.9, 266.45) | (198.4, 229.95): 1.13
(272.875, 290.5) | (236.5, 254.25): 0.86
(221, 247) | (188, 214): 1.09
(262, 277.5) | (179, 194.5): 1.11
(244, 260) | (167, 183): 1.14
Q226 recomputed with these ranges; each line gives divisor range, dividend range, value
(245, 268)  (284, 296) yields 0.84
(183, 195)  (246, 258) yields 1.20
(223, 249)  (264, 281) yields 1.03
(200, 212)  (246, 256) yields 1.23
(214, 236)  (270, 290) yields 0.97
